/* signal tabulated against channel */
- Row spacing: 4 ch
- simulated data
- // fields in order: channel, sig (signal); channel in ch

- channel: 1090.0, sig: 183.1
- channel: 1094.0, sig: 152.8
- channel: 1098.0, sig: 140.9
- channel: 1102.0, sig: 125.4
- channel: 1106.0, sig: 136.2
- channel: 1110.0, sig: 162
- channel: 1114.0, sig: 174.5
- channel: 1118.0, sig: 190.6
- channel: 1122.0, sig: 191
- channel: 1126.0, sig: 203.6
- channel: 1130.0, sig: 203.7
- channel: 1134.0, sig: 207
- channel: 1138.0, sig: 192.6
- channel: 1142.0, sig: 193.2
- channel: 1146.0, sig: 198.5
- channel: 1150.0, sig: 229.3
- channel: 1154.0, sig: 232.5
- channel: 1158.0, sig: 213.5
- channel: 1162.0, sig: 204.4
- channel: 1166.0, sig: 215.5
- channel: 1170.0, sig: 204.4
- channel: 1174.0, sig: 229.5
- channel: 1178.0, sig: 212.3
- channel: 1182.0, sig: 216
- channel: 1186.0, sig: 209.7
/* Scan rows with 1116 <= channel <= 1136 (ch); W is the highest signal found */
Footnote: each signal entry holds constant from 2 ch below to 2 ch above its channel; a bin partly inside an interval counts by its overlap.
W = 207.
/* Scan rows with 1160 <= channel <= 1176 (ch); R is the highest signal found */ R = 229.5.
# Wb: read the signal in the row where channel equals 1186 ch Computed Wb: 209.7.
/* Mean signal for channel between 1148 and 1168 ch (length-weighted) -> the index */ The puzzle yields 219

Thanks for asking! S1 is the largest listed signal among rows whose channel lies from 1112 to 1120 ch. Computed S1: 190.6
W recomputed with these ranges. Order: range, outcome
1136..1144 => 193.2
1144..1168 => 232.5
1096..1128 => 203.6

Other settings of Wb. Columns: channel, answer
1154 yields 232.5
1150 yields 229.3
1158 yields 213.5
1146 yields 198.5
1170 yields 204.4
